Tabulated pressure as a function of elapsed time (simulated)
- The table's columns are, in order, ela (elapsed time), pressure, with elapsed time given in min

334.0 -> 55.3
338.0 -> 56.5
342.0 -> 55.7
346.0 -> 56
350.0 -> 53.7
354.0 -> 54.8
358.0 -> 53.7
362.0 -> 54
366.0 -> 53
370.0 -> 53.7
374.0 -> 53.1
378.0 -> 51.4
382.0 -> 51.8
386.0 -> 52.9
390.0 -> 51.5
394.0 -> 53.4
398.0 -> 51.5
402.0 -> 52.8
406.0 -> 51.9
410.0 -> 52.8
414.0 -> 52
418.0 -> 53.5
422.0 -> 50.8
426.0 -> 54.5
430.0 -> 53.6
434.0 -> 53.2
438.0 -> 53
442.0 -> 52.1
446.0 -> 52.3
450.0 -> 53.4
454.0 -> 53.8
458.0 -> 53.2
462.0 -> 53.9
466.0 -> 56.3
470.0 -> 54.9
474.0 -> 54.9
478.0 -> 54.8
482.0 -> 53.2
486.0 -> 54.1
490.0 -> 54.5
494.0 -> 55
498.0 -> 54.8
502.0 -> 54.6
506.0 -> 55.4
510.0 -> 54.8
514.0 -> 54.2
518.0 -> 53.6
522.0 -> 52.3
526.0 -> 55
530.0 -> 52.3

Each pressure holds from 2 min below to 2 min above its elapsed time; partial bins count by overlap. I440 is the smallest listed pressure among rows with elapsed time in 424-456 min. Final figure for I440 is 52.1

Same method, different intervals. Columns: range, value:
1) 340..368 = 53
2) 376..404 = 51.4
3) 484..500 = 54.1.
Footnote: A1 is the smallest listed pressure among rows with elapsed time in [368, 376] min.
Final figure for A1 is 53.1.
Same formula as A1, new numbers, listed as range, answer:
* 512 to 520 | 53.6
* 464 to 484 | 53.2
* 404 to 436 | 50.8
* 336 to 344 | 55.7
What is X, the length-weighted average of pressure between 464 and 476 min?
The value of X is 55.4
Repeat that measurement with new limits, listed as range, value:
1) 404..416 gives 52.2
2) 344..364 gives 54.4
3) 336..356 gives 55.3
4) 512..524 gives 53.4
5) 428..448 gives 52.8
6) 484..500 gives 54.6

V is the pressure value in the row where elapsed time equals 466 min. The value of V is 56.3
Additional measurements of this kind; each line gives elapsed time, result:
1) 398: 51.5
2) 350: 53.7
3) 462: 53.9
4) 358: 53.7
